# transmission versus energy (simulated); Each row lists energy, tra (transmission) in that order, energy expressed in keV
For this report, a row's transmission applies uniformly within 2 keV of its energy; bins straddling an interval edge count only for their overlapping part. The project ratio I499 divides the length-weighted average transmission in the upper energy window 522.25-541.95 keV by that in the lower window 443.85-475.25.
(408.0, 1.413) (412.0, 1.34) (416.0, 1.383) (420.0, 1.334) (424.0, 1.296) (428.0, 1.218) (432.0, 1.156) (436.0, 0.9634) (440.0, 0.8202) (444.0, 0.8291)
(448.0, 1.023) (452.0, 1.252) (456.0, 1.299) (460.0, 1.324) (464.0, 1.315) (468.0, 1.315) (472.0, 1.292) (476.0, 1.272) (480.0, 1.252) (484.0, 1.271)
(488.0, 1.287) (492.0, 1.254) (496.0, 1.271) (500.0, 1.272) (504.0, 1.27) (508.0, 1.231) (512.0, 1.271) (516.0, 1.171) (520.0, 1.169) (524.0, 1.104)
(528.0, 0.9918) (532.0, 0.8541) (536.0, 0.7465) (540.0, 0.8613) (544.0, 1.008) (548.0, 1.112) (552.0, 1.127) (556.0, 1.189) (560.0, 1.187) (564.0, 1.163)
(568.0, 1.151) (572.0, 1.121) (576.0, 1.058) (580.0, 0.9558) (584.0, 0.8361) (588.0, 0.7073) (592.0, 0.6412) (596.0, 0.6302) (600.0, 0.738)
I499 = 0.74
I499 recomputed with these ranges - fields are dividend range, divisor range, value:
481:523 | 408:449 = 1.08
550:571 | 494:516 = 0.93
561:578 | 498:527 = 0.94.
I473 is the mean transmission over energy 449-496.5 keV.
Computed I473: 1.28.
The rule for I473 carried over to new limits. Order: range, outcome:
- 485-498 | 1.27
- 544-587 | 1.08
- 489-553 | 1.11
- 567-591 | 0.95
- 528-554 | 0.955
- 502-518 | 1.24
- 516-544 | 0.974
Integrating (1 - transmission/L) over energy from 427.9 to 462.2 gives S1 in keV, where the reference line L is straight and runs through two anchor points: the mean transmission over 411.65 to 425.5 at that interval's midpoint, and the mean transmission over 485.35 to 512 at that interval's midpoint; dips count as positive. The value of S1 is 5.8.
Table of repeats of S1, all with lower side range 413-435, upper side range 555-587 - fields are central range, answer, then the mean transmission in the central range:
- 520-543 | 3.8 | 0.938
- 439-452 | 3.0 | 0.952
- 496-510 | -1.2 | 1.26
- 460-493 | -2.5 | 1.29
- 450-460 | -0.5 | 1.29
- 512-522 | -0.4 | 1.19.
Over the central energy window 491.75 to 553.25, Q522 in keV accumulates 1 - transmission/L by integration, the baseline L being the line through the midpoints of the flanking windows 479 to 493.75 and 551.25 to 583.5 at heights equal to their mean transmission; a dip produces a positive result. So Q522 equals 4.88 keV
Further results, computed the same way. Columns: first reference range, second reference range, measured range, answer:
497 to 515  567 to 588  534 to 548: 2.7 keV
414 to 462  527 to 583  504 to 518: -1.9 keV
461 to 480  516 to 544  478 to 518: -3.9 keV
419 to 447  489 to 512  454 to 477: -2.7 keV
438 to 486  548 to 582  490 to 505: -1.3 keV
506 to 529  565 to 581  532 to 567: 2.3 keV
